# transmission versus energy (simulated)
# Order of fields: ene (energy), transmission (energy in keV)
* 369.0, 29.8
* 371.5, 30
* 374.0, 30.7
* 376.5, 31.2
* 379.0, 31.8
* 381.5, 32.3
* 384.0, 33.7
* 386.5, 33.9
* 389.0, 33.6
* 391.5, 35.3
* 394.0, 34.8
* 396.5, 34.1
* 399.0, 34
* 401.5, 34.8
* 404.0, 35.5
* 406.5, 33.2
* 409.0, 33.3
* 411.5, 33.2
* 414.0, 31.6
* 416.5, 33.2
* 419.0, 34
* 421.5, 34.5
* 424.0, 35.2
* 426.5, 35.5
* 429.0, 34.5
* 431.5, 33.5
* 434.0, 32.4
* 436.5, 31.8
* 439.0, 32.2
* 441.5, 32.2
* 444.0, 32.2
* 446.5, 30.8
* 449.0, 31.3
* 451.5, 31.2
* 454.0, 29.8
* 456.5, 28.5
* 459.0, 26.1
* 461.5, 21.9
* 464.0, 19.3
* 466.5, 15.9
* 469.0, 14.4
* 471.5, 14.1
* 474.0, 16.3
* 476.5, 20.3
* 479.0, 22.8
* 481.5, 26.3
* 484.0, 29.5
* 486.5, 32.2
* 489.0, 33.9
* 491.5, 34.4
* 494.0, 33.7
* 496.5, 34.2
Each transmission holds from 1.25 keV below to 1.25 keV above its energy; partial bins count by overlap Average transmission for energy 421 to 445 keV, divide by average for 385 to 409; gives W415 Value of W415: 0.97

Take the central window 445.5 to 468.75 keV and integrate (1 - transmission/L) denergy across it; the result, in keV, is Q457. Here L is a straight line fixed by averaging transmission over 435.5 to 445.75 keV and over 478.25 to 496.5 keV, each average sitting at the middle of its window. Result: 4.50 keV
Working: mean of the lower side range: 32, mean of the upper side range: 30.9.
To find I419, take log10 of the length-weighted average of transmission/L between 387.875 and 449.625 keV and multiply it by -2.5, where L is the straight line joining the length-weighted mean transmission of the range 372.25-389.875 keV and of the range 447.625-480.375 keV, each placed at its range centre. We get -0.20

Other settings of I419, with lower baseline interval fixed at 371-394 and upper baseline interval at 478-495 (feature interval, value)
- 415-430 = -0.09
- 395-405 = -0.07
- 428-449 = -0.03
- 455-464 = 0.25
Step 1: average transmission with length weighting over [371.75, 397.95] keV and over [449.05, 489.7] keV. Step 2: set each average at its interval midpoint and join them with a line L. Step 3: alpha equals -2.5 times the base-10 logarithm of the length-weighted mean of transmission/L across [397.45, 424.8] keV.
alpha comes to -0.124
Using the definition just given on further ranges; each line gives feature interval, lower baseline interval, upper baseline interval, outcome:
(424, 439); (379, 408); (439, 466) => -0.11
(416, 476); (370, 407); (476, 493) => 0.10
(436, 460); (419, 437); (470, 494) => 0.01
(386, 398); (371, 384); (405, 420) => -0.07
